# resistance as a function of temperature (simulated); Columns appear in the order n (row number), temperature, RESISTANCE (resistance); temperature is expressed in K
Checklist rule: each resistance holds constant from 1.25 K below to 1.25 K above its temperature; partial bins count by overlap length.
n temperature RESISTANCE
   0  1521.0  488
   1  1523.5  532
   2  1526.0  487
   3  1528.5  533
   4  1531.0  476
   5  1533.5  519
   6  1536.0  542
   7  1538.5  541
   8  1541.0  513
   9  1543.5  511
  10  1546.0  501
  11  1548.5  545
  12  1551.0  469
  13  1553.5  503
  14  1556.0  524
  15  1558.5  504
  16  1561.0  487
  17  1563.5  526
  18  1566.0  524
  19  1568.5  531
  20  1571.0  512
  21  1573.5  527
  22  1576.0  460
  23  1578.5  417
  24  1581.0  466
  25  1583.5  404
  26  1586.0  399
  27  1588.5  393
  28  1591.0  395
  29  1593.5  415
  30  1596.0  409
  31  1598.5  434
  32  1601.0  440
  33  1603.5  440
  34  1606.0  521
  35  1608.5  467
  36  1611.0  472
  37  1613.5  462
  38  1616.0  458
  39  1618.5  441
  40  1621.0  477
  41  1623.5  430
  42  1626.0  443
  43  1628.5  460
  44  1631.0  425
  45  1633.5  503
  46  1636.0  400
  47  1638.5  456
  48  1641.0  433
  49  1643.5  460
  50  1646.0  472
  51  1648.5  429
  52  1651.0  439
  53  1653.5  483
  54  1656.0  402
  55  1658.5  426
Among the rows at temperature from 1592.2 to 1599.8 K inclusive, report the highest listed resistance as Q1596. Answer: 434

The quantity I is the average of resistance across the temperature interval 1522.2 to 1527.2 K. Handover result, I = 510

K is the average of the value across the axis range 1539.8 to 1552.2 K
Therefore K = 508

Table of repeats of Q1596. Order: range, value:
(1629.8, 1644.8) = 503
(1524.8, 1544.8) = 542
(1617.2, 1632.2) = 477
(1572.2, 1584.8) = 527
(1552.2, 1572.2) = 531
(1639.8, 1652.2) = 472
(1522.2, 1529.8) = 533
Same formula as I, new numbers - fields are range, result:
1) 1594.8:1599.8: 422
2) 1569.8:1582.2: 476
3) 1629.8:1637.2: 443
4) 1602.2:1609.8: 476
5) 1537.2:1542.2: 527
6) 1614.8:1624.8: 451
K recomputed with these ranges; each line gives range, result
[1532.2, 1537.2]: 530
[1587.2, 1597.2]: 403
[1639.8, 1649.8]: 449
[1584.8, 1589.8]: 396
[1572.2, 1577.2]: 494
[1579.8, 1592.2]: 411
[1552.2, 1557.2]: 513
